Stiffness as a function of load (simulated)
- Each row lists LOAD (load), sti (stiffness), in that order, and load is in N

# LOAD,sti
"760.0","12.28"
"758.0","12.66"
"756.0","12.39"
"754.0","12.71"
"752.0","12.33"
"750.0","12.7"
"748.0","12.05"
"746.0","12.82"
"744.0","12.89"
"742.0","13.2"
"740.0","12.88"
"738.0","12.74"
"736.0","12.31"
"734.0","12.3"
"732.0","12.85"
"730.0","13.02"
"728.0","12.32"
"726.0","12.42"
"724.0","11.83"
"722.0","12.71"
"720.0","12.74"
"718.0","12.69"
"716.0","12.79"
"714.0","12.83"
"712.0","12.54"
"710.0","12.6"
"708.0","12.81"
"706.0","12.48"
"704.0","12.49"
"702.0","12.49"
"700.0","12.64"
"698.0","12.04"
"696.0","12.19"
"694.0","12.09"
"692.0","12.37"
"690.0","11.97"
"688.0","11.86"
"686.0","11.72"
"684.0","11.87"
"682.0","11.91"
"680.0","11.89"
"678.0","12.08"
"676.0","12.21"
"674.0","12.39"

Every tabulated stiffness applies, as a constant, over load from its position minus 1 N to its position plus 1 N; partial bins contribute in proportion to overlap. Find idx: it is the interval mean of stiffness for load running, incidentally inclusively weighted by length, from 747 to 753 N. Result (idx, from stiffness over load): 12.4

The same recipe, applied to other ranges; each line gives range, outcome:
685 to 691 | 11.8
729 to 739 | 12.6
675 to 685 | 12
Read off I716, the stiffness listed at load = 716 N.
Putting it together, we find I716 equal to 12.79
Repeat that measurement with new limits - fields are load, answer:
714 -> 12.83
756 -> 12.39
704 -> 12.49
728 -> 12.32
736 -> 12.31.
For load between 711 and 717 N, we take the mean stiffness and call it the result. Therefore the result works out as 12.7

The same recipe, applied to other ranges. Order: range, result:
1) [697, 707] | 12.4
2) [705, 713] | 12.6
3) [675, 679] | 12.1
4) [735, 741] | 12.6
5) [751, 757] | 12.5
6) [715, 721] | 12.7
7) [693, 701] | 12.2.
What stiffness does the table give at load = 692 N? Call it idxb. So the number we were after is 12.37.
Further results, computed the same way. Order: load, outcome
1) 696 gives 12.19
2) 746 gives 12.82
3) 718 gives 12.69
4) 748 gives 12.05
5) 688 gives 11.86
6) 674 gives 12.39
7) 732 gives 12.85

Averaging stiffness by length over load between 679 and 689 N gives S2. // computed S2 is 11.8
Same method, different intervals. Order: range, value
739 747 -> 12.9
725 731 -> 12.6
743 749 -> 12.6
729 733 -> 12.9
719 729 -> 12.4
